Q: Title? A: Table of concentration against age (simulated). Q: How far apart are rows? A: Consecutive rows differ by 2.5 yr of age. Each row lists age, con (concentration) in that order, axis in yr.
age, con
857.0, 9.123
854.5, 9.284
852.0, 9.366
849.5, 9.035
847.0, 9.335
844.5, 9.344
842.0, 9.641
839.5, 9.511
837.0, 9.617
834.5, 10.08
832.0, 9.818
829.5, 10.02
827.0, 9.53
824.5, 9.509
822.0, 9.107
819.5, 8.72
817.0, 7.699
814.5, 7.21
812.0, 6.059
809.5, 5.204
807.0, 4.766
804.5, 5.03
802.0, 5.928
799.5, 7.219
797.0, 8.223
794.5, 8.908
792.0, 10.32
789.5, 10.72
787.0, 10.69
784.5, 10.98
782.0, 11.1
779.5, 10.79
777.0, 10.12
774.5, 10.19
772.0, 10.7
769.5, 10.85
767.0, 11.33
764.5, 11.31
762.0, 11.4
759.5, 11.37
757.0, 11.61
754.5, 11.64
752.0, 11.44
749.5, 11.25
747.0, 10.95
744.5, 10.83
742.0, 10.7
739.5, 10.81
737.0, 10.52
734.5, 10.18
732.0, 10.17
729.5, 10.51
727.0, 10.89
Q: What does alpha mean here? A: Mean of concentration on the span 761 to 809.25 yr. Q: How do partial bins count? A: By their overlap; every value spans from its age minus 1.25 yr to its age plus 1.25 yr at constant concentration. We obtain 9.4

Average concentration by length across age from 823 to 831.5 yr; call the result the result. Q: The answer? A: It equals 9.68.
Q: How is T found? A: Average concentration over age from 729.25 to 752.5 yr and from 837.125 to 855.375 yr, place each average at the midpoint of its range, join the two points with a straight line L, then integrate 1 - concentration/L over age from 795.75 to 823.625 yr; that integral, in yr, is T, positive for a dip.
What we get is 8.40 yr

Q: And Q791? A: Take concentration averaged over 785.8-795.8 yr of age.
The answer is 10.1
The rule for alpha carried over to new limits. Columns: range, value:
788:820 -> 7.38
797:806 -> 6.32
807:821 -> 6.82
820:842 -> 9.62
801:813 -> 5.37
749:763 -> 11.5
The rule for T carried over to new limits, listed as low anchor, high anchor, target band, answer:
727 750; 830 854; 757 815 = 5.4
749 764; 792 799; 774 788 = -1.3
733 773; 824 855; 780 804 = 2.6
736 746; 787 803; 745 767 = -2.5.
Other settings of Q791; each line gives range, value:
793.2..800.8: 8.12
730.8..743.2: 10.5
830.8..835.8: 9.95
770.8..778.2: 10.3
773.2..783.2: 10.5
